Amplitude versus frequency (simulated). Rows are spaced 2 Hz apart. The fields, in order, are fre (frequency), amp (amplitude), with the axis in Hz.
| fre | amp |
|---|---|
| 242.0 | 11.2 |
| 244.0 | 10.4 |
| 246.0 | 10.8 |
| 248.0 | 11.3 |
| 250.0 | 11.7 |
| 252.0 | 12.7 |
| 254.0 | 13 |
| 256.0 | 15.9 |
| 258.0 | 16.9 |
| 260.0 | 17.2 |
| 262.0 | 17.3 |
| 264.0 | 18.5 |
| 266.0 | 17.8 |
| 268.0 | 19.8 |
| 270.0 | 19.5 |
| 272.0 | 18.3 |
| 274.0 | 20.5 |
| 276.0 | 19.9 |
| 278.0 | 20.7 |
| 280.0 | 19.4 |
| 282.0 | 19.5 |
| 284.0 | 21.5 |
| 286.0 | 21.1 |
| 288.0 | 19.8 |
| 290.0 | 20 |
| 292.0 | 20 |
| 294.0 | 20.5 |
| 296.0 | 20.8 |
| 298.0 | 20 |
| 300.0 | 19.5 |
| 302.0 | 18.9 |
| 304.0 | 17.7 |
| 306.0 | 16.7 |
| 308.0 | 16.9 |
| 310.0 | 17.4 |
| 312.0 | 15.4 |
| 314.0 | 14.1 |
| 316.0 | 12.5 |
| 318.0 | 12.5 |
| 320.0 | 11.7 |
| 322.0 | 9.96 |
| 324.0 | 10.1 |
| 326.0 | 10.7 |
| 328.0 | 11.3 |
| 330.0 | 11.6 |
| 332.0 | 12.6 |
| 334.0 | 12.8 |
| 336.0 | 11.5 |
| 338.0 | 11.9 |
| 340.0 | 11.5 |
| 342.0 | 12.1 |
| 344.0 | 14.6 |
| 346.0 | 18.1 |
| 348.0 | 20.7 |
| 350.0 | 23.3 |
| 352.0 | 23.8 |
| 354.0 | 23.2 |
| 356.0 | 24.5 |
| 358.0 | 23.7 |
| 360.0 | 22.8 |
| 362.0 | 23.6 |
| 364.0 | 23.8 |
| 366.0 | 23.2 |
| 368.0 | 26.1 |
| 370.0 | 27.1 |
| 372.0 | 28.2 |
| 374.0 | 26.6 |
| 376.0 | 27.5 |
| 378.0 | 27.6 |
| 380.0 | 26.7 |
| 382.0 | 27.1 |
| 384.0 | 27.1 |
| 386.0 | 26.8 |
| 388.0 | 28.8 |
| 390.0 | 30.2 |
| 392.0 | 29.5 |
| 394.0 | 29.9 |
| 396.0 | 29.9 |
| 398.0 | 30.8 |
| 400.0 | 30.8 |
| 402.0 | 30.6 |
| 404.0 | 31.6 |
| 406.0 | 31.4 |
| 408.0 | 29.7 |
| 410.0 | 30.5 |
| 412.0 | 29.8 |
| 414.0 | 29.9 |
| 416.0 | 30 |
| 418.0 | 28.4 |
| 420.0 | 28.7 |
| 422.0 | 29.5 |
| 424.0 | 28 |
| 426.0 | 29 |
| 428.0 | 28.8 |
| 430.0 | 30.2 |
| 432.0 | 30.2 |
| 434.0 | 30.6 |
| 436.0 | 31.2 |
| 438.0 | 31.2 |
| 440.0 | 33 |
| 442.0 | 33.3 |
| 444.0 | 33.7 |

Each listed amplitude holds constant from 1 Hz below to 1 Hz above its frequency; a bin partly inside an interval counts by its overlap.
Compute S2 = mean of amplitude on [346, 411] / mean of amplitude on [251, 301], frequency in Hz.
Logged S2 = 1.4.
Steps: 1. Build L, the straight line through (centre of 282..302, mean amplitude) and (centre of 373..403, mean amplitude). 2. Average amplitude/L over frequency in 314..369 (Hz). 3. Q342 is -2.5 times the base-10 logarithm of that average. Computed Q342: 0.43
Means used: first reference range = 20.2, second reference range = 28.7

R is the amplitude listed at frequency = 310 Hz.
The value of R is 17.4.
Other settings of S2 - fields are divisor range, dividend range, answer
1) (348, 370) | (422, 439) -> 1.25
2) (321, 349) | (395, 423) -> 2.35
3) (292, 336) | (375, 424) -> 1.95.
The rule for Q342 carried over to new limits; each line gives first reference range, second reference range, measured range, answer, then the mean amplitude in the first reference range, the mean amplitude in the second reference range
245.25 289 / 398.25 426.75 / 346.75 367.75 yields 0.08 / 17.5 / 29.9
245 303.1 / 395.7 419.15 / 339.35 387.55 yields 0.13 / 18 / 30.3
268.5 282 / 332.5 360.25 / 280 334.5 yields 0.17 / 19.7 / 18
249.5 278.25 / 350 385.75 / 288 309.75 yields 0.05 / 17.3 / 25.4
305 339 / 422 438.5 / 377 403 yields -0.22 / 12.9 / 29.8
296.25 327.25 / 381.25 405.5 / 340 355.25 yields 0.14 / 15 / 29.5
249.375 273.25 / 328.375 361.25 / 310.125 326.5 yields 0.35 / 16.7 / 17.3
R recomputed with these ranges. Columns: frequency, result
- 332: 12.6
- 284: 21.5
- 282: 19.5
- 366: 23.2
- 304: 17.7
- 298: 20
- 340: 11.5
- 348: 20.7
